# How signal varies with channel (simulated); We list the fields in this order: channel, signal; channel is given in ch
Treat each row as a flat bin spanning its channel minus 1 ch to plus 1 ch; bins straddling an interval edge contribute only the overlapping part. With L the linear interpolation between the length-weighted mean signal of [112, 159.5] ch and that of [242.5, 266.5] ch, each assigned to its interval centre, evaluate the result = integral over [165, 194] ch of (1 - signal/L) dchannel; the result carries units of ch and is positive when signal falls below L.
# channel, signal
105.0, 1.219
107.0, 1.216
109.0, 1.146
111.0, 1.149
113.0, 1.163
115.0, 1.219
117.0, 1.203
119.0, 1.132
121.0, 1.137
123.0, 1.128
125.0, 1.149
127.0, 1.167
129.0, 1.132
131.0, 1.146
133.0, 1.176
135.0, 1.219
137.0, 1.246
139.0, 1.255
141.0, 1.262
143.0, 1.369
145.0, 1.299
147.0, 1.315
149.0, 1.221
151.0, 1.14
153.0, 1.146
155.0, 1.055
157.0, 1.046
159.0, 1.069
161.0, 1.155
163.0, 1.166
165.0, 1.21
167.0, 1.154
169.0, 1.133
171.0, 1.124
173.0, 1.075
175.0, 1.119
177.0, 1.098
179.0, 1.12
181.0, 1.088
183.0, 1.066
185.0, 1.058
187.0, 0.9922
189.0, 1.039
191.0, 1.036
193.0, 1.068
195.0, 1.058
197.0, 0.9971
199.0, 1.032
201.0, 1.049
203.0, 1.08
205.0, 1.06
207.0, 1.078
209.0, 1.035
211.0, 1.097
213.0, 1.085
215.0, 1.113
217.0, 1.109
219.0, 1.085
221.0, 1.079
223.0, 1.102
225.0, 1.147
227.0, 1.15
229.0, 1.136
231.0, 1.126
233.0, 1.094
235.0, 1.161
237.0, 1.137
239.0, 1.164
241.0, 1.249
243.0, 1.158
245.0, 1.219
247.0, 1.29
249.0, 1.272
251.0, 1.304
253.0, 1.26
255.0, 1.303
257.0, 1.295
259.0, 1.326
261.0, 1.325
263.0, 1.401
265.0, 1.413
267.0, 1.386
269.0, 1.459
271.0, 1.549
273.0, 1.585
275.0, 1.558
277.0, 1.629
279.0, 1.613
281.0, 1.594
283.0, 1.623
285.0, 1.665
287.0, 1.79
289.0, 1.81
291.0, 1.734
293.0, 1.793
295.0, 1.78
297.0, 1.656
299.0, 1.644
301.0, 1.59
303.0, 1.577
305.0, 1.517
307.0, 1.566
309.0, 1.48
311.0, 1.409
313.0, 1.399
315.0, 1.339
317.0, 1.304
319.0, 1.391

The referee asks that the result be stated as 3.29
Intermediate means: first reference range 1.18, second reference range 1.3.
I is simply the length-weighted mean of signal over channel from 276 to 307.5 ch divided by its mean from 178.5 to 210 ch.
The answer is 1.6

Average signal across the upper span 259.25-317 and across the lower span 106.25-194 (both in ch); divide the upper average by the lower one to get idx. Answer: 1.36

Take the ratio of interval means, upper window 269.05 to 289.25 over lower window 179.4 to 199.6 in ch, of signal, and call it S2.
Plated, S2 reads 1.56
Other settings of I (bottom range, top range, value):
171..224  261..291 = 1.47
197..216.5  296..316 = 1.42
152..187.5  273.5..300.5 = 1.52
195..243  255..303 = 1.42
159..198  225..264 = 1.12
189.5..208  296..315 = 1.45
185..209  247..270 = 1.28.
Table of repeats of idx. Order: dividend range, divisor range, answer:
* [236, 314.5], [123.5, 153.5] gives 1.21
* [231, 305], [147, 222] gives 1.33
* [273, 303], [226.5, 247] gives 1.43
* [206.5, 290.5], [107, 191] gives 1.14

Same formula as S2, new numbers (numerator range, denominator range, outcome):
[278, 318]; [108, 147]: 1.33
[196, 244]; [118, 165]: 0.94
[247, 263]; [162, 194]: 1.19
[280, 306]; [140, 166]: 1.41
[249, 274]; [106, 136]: 1.18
